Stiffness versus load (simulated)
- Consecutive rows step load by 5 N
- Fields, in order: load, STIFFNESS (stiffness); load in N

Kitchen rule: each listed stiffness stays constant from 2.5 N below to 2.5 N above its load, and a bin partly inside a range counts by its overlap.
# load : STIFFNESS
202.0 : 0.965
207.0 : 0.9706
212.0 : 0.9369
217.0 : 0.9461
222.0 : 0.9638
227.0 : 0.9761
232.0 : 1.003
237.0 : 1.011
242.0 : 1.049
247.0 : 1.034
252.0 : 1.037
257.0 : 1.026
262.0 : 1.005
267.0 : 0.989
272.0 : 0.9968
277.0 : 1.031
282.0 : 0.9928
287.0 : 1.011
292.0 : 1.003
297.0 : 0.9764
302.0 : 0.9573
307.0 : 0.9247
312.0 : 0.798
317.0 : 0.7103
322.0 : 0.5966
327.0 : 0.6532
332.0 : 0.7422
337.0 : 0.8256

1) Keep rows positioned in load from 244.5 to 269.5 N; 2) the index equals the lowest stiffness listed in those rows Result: 0.989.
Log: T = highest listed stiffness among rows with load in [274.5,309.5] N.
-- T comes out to 1.031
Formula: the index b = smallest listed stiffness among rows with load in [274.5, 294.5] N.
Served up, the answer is 0.9928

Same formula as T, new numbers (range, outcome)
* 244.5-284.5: 1.037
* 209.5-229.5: 0.9761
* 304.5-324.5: 0.9247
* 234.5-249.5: 1.049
